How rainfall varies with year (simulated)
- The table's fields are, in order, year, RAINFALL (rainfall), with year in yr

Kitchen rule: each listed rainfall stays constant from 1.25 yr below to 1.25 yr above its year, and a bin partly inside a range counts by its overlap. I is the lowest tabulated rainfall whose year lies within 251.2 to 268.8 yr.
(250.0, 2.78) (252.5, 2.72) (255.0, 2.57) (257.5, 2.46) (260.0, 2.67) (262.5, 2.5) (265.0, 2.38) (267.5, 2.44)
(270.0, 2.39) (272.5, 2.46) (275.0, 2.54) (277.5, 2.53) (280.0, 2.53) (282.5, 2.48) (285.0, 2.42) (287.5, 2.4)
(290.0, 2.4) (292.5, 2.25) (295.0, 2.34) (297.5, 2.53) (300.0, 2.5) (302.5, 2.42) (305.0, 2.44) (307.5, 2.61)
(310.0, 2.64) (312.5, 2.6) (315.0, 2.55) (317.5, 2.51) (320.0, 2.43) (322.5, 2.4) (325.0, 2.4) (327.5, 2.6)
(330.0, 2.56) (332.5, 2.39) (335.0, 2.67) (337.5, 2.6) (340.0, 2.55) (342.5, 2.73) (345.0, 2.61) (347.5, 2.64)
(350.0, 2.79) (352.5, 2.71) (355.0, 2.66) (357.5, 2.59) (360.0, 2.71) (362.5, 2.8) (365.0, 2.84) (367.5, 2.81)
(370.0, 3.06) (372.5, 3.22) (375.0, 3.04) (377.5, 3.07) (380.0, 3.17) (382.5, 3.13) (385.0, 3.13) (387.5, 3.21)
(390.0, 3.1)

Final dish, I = 2.38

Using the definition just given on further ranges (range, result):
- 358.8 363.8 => 2.71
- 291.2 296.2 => 2.25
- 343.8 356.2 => 2.61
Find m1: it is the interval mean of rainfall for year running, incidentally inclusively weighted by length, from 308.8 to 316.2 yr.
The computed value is 2.6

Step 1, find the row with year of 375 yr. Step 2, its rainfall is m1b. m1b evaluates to 3.04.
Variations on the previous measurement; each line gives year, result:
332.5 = 2.39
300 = 2.5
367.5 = 2.81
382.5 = 3.13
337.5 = 2.6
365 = 2.84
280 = 2.53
